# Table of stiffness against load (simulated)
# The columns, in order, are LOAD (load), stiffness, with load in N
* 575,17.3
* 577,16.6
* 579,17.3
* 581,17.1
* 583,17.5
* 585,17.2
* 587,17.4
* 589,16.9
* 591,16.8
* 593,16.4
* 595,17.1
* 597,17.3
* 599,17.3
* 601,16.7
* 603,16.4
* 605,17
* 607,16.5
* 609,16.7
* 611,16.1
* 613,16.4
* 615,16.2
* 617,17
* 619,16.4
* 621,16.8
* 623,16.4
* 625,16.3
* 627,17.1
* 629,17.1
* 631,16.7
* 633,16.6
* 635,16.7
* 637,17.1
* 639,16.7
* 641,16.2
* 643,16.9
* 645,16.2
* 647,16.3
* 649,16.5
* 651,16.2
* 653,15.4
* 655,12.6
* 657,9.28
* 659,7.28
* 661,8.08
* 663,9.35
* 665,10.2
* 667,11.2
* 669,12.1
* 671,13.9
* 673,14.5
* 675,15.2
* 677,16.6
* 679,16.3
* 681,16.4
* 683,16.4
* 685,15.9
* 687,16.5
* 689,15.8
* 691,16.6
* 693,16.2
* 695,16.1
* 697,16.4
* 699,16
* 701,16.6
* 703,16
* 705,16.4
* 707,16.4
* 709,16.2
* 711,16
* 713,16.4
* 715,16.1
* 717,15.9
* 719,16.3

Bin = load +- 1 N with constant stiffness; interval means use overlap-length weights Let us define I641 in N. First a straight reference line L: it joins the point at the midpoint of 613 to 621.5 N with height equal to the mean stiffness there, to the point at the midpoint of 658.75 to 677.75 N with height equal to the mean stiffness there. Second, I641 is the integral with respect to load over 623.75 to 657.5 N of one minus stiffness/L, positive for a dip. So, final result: -3.5 N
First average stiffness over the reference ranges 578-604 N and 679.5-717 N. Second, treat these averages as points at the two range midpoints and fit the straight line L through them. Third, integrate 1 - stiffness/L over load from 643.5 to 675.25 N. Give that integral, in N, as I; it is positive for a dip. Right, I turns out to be 7.2 N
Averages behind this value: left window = 17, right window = 16.2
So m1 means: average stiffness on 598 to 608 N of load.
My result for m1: 16.8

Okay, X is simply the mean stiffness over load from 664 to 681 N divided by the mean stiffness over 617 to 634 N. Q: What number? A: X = 0.83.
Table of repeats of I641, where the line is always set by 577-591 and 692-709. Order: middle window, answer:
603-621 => 0.4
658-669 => 4.7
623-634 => 0.1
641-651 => 0.2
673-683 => 0.3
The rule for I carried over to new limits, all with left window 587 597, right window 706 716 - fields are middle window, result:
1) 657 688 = 6.10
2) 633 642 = -0.01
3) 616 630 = 0.00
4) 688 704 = 0.09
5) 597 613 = 0.13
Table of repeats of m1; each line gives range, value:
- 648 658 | 14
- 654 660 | 9.72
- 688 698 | 16.2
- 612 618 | 16.5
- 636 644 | 16.7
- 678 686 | 16.2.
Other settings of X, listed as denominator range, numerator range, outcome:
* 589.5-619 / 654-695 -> 0.81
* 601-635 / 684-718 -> 0.98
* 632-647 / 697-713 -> 0.98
